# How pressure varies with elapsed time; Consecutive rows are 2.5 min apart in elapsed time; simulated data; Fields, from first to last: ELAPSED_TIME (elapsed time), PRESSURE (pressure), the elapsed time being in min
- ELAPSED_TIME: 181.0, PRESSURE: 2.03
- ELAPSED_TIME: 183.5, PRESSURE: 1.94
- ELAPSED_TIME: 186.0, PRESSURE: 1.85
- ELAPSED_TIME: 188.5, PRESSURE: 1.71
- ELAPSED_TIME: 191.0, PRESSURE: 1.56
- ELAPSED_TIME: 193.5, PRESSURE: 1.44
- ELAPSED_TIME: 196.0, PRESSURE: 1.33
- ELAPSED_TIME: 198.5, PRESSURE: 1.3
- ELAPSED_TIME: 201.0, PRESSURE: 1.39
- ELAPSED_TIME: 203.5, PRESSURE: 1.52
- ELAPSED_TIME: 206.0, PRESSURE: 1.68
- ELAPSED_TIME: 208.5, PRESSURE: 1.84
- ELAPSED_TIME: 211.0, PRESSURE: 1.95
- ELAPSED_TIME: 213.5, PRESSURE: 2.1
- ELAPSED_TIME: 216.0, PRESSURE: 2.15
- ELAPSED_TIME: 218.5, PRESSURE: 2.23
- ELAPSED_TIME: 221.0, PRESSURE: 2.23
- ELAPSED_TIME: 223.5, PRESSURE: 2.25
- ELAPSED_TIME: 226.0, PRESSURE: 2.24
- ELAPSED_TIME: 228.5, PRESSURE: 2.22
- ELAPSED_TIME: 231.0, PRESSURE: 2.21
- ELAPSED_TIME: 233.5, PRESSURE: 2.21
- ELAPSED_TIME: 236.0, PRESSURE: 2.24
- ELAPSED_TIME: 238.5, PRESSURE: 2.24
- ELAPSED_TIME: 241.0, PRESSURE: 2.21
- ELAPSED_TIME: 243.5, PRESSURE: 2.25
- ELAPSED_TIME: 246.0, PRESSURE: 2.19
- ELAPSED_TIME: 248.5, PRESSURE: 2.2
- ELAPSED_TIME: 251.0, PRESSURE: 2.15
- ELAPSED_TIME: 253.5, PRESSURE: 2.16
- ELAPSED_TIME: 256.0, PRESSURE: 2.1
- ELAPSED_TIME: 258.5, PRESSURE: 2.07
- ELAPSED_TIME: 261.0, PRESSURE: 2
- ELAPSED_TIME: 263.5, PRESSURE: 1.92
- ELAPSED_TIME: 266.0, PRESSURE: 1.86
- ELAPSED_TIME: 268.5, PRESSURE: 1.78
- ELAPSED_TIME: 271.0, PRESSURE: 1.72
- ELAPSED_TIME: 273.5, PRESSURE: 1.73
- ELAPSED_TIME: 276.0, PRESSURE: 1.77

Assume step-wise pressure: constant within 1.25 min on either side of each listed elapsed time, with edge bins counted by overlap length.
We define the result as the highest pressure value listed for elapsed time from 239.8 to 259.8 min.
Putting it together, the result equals 2.25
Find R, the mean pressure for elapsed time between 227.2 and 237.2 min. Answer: 2.22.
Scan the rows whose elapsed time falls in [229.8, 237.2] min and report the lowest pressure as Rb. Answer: 2.21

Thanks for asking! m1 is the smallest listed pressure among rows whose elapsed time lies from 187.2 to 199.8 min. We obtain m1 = 1.3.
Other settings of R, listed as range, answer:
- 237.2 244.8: 2.23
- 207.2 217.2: 2.01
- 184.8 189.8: 1.78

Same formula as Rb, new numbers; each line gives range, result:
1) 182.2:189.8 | 1.71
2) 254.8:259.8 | 2.07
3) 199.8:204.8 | 1.39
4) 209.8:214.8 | 1.95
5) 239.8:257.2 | 2.1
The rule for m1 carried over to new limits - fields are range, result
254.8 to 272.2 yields 1.72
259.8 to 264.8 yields 1.92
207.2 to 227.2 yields 1.84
